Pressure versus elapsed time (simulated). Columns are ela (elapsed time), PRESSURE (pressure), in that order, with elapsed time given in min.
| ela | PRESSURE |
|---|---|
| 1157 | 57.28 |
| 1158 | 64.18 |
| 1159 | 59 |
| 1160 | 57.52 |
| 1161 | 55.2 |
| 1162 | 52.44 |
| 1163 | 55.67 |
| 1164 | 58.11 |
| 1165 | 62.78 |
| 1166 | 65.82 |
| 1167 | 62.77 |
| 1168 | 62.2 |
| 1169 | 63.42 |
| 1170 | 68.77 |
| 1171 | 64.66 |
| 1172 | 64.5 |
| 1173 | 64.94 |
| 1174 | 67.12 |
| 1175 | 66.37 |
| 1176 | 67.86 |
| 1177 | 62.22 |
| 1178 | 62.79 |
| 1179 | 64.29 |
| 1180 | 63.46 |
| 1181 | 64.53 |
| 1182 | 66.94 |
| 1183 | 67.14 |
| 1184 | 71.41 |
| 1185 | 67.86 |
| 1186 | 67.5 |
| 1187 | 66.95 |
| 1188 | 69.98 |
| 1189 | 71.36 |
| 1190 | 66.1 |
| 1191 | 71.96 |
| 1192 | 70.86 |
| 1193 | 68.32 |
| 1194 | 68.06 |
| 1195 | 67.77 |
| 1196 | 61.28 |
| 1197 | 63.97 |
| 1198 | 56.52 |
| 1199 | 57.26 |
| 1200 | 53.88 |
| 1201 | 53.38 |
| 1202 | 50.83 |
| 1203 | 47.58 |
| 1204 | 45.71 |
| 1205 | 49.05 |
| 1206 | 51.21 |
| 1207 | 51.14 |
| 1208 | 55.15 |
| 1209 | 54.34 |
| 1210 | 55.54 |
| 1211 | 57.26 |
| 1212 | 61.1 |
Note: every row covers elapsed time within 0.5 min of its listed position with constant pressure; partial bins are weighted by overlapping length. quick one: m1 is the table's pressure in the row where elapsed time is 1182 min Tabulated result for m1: 66.94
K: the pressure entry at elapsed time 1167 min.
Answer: 62.77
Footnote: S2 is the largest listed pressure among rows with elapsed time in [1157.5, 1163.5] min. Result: 64.18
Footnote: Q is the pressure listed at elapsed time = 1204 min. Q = 45.71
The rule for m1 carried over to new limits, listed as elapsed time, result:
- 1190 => 66.1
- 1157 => 57.28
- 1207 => 51.14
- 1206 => 51.21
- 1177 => 62.22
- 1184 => 71.41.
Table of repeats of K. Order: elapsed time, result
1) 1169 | 63.42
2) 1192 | 70.86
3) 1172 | 64.5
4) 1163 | 55.67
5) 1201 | 53.38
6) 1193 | 68.32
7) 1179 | 64.29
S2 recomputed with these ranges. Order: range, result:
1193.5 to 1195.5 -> 68.06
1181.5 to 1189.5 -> 71.41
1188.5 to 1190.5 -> 71.36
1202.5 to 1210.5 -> 55.54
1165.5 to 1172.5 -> 68.77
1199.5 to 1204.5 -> 53.88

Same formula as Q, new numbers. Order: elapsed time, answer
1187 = 66.95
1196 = 61.28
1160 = 57.52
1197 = 63.97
